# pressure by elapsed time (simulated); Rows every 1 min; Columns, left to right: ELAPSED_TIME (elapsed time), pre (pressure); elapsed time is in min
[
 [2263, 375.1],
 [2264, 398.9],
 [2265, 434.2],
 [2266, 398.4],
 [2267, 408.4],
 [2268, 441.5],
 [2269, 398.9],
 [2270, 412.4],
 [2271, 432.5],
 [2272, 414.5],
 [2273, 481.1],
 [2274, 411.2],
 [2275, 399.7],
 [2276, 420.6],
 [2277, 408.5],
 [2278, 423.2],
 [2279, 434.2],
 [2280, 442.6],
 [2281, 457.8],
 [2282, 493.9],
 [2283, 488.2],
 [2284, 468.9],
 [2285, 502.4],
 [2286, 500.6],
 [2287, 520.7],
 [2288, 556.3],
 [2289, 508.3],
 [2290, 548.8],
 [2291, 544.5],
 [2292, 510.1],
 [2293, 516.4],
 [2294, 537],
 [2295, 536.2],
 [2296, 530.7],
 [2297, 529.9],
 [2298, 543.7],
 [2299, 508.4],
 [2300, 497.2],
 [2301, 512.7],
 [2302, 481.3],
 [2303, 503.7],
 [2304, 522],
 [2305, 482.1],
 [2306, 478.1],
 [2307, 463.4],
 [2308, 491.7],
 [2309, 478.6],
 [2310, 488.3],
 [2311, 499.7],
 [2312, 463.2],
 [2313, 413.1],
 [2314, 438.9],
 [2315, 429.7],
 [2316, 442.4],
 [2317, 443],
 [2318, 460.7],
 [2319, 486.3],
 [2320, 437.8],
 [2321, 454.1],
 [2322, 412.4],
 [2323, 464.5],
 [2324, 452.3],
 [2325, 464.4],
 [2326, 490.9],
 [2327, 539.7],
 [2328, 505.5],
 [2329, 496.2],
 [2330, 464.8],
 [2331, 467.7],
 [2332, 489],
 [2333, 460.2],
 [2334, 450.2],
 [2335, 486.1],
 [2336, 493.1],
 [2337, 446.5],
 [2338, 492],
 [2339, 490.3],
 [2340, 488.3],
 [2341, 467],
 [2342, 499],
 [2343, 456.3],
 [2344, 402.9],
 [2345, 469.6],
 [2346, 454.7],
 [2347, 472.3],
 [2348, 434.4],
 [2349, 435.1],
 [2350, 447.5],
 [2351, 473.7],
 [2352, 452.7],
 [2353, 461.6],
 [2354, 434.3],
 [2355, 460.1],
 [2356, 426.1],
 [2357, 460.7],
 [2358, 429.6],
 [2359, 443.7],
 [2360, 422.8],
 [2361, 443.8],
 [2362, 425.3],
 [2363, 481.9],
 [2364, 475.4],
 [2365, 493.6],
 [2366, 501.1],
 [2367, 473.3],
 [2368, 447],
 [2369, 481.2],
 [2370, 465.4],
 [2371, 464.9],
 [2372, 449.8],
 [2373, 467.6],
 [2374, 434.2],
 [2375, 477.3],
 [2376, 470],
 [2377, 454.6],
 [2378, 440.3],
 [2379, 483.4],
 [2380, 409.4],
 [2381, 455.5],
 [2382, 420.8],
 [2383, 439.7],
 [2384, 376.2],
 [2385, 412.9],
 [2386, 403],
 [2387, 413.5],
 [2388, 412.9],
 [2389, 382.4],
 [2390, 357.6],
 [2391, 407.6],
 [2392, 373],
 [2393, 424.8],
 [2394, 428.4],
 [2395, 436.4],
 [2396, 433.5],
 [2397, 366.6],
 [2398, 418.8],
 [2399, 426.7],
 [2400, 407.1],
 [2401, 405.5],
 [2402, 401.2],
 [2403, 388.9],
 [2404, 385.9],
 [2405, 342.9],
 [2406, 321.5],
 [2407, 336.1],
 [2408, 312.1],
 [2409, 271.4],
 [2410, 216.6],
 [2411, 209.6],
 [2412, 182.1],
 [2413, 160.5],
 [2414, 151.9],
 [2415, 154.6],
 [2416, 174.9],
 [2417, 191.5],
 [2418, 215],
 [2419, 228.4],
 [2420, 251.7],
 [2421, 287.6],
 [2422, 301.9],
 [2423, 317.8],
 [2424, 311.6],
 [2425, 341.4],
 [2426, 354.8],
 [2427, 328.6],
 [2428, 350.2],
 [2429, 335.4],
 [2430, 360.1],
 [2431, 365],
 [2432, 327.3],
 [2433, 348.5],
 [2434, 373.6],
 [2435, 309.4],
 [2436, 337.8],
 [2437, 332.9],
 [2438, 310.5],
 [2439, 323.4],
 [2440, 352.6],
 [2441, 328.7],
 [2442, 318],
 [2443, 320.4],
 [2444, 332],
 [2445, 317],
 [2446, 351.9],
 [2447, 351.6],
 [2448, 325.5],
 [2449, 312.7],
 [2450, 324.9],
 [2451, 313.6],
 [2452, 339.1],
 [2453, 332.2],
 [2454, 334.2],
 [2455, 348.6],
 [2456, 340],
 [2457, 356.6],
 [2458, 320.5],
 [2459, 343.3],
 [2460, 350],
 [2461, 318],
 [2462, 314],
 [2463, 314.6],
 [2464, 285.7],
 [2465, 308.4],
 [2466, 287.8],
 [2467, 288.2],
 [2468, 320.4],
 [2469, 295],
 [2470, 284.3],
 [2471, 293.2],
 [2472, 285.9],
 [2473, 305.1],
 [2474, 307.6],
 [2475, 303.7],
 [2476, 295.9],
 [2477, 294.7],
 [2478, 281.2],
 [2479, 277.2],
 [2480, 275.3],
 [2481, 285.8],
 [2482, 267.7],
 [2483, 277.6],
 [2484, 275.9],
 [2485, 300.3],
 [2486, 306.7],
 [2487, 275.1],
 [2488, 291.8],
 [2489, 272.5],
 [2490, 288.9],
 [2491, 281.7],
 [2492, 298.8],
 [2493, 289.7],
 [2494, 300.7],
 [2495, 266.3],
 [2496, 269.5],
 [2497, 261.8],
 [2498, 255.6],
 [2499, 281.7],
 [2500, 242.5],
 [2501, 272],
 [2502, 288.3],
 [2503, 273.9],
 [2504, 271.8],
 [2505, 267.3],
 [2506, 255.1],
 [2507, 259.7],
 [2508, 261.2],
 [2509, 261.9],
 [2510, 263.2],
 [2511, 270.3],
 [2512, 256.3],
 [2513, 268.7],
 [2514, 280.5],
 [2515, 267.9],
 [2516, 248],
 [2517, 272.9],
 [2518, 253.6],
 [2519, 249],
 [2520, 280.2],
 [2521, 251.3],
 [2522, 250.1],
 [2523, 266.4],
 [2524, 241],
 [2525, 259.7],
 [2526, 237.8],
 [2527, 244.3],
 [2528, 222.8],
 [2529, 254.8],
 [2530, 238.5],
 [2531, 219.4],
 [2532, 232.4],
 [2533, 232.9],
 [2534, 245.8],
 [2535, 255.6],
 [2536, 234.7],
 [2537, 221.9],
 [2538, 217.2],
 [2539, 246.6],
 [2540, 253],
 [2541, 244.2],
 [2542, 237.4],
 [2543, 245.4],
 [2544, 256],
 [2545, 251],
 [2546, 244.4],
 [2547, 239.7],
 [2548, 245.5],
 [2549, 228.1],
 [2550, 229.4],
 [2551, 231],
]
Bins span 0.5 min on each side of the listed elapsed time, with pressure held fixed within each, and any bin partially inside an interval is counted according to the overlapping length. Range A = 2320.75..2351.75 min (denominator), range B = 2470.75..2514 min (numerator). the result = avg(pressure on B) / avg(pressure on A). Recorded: 0.6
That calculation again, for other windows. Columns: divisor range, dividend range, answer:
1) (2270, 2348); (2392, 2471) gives 0.67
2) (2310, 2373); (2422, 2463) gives 0.72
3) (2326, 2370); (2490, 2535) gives 0.56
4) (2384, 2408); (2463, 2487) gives 0.74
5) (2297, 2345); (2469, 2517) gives 0.59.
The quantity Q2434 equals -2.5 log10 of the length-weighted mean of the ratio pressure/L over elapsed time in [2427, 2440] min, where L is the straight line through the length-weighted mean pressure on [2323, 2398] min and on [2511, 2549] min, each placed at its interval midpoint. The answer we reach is 0.07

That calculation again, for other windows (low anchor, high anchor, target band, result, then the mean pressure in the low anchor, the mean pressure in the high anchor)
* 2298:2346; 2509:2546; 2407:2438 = 0.272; 473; 249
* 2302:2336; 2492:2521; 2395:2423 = 0.253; 471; 268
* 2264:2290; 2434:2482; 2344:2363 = -0.136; 451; 316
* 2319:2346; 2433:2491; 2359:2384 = -0.081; 471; 312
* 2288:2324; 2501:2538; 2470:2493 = 0.028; 488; 254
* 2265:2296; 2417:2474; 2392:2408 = -0.091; 468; 319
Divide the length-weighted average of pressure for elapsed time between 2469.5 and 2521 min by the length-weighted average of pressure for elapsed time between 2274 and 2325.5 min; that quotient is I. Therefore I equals 0.6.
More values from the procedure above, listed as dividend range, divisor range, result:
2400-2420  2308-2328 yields 0.58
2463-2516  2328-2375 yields 0.61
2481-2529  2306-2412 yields 0.61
